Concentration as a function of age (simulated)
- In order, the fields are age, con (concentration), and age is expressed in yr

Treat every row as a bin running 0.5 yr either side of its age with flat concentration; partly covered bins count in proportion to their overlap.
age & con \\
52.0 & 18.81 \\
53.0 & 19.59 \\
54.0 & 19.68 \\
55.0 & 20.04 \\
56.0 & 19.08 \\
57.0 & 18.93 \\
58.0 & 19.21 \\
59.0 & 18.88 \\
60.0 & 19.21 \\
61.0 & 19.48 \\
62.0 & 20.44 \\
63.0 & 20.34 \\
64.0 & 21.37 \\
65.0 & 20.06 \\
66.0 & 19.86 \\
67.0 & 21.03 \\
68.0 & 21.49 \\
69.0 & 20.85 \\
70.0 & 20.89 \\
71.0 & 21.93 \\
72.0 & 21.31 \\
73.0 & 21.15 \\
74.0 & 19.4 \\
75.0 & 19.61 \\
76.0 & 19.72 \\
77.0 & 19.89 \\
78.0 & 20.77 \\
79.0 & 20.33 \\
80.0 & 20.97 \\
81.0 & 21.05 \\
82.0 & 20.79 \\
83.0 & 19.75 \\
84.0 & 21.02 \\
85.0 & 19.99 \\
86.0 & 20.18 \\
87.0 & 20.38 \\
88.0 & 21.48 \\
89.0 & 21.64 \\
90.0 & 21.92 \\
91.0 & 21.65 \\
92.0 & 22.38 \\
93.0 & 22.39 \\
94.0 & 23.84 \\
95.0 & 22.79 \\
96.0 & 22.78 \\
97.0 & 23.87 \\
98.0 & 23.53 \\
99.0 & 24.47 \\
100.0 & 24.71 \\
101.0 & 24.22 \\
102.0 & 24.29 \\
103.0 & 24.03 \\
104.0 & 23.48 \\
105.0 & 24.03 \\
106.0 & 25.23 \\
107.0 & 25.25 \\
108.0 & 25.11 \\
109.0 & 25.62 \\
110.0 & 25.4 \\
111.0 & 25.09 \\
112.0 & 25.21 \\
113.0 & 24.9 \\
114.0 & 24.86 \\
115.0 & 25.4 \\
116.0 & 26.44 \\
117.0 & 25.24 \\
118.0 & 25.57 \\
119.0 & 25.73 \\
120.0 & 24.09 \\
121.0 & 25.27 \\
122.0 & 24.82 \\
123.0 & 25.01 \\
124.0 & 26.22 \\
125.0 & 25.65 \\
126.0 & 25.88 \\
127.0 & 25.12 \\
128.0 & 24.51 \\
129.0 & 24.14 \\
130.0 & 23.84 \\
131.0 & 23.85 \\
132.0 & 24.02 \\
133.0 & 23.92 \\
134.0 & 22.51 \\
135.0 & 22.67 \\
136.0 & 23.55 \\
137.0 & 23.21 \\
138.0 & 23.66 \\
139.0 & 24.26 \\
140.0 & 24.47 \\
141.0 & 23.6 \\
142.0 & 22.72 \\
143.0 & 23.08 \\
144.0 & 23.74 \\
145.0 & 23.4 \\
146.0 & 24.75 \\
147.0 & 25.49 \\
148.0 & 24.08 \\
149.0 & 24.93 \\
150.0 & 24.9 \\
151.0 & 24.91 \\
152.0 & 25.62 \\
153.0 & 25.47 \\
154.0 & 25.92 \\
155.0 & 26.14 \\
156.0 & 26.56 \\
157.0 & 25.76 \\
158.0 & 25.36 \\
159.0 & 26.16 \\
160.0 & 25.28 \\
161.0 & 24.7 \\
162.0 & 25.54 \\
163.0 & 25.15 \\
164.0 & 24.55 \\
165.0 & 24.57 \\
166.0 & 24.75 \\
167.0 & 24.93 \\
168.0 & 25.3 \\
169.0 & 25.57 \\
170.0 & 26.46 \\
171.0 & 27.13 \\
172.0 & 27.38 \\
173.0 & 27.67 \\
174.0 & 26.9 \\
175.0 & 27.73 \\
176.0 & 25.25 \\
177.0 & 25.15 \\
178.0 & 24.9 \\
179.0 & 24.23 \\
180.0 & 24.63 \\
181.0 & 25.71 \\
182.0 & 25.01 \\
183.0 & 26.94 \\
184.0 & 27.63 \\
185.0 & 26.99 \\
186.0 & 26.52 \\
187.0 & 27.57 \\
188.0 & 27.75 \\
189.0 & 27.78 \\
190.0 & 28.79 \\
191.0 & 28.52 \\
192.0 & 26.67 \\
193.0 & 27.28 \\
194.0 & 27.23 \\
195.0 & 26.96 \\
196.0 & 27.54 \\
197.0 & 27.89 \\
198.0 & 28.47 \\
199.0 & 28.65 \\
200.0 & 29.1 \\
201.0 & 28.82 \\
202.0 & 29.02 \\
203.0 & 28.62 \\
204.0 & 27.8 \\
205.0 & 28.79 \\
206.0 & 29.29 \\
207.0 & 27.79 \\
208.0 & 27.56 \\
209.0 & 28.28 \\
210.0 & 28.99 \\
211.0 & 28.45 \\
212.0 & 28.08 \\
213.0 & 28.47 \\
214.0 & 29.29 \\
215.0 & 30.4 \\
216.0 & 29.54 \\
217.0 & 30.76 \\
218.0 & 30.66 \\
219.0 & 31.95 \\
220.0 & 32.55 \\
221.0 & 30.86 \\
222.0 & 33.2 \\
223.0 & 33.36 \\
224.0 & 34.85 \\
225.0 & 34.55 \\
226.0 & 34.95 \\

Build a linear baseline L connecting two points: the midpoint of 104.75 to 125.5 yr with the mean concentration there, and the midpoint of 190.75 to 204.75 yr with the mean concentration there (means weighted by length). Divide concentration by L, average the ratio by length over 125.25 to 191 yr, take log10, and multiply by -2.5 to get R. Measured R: 0.06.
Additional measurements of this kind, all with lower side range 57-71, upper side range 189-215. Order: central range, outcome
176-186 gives 0.06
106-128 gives -0.09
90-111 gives -0.07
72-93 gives 0.03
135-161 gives 0.02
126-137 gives 0.01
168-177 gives 0.00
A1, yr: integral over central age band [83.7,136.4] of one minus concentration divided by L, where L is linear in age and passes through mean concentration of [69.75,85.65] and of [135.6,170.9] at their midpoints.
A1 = -3.7 yr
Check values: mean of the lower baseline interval 20.5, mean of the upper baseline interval 24.8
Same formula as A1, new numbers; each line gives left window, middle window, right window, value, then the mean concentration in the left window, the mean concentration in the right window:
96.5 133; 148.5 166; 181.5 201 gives 0.7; 24.8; 27.6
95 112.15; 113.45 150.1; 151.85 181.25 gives 0.8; 24.4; 25.7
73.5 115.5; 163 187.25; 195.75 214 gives 0.9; 22.7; 28.5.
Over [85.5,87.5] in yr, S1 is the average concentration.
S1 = 20.3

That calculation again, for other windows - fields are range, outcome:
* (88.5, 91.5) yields 21.7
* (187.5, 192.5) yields 27.9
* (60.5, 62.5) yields 20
